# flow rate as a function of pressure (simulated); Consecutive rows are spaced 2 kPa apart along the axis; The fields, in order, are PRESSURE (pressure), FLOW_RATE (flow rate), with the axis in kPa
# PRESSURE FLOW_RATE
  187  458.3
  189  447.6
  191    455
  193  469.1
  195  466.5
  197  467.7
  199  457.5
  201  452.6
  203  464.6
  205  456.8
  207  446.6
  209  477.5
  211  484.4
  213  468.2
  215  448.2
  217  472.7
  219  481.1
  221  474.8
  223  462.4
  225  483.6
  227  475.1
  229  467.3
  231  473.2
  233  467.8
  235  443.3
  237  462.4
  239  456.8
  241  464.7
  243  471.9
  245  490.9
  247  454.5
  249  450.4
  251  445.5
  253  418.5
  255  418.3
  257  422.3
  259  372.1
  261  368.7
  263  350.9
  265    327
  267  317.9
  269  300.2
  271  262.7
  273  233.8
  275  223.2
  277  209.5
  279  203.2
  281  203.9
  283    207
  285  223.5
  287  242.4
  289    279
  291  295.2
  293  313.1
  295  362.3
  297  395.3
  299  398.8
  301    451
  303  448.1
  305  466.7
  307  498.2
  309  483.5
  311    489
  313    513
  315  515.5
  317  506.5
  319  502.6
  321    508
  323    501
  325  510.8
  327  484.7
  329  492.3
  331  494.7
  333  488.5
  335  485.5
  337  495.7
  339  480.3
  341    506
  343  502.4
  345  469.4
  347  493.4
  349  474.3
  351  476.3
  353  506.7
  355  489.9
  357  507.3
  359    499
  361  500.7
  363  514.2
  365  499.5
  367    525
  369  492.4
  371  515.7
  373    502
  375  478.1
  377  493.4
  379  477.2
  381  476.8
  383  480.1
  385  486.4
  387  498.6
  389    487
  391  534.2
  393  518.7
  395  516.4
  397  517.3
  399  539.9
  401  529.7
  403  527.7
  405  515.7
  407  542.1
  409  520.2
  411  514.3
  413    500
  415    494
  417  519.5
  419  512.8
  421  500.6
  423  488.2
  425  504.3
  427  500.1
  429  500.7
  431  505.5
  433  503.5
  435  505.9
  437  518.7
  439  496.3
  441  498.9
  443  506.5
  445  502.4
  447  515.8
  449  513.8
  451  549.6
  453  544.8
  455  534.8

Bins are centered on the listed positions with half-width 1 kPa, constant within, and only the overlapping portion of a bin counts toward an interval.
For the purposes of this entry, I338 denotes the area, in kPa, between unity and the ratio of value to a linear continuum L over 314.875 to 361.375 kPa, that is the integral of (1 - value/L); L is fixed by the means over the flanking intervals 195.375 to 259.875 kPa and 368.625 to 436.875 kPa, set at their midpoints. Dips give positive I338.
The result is -0.6 kPa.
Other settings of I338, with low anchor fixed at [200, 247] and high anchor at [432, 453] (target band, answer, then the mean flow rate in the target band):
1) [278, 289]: 5.9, 222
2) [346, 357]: 0.1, 490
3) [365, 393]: 0.1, 497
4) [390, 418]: -0.9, 521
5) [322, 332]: -0.2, 497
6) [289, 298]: 2.7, 335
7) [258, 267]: 2.4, 351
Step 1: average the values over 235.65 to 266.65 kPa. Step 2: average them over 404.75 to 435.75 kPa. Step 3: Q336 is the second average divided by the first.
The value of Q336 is 1.20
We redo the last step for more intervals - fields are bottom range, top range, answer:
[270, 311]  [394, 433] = 1.58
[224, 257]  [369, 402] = 1.10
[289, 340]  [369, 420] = 1.10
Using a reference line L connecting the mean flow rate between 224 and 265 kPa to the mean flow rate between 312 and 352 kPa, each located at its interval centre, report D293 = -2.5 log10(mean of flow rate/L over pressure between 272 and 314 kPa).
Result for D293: 0.358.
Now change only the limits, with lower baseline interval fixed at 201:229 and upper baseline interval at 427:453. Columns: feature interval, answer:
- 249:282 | 0.429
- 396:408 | -0.053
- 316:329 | -0.028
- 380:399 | -0.005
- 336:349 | 0.005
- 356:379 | -0.009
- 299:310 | 0.051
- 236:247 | 0.012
